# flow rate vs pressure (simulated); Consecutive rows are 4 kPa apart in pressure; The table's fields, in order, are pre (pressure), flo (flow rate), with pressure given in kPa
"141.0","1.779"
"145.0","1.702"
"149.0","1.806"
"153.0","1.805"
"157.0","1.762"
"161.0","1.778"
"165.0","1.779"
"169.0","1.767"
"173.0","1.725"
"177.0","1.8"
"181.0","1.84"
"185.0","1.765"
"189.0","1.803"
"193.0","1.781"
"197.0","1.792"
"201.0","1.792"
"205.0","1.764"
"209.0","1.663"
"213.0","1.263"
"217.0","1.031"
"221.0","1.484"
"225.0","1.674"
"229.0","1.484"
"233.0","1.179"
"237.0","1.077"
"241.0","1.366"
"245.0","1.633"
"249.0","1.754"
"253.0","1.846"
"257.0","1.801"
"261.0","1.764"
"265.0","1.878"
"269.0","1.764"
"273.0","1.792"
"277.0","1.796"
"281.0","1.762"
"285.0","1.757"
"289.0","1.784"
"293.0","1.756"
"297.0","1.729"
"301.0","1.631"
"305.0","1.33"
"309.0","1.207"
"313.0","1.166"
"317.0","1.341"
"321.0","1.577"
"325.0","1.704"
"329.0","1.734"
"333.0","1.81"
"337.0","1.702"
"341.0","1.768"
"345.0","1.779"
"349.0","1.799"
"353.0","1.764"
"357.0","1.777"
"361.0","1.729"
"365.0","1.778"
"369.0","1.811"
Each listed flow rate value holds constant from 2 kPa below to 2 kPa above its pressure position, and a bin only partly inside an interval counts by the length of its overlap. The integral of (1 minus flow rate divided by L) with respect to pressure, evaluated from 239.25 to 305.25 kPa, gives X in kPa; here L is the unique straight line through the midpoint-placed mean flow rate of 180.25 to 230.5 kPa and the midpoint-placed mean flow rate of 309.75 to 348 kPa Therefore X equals -4.5 kPa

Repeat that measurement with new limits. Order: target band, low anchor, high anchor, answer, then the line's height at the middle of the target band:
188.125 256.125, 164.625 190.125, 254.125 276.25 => 9.1 kPa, 1.79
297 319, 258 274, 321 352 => 4.9 kPa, 1.77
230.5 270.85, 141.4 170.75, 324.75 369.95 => 3.7 kPa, 1.77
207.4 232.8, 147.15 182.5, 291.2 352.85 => 4.6 kPa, 1.72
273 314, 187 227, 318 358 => 1.8 kPa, 1.69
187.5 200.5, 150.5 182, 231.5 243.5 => -1.9 kPa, 1.56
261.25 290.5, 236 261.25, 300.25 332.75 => -4.3 kPa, 1.56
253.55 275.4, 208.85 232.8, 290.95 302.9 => -3.2 kPa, 1.57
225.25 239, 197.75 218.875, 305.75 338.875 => 2.0 kPa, 1.52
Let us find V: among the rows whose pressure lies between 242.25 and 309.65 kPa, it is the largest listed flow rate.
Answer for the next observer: 1.878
